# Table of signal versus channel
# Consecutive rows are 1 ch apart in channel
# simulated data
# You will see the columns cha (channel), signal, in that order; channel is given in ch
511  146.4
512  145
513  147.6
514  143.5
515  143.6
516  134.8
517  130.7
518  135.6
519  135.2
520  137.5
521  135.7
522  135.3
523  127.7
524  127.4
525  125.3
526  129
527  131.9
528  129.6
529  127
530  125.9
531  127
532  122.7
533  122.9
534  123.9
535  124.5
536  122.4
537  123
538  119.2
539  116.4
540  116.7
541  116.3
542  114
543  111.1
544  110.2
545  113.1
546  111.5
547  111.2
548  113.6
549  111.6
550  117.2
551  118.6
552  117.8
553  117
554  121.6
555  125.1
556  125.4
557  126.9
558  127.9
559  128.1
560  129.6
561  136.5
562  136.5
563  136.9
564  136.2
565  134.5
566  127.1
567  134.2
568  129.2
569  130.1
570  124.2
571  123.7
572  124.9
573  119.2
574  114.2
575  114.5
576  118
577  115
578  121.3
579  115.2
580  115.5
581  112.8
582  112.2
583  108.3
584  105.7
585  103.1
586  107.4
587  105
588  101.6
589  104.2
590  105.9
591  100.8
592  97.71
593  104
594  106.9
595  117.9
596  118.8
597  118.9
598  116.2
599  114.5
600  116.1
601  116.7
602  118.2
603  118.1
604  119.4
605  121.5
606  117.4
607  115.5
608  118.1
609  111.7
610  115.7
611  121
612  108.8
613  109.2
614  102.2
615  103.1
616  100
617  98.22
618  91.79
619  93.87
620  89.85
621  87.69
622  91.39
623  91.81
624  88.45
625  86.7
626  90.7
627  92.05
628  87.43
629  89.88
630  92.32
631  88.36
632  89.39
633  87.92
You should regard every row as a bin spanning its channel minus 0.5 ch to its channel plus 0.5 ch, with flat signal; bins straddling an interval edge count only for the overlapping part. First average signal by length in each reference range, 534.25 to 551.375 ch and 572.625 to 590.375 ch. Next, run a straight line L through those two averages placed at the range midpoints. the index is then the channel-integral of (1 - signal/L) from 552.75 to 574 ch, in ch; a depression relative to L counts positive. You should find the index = -2.8 ch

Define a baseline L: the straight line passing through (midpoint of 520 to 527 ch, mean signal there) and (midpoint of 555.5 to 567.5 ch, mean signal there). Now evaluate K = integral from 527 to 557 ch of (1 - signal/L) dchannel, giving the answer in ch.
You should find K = 2.7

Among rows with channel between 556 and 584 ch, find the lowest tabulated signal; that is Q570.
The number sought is 105.7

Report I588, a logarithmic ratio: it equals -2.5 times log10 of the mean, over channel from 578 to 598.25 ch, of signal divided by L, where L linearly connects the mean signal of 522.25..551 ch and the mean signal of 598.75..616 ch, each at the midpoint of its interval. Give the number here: 0.07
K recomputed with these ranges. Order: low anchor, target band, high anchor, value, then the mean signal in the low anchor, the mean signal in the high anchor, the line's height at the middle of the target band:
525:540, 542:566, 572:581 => -0.4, 124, 117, 121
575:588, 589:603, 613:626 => -0.9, 111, 94.2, 105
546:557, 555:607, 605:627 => -3.6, 118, 102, 111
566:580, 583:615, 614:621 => -1.5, 122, 96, 107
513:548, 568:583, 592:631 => -0.6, 125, 105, 114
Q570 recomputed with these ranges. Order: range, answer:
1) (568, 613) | 97.71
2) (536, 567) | 110.2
